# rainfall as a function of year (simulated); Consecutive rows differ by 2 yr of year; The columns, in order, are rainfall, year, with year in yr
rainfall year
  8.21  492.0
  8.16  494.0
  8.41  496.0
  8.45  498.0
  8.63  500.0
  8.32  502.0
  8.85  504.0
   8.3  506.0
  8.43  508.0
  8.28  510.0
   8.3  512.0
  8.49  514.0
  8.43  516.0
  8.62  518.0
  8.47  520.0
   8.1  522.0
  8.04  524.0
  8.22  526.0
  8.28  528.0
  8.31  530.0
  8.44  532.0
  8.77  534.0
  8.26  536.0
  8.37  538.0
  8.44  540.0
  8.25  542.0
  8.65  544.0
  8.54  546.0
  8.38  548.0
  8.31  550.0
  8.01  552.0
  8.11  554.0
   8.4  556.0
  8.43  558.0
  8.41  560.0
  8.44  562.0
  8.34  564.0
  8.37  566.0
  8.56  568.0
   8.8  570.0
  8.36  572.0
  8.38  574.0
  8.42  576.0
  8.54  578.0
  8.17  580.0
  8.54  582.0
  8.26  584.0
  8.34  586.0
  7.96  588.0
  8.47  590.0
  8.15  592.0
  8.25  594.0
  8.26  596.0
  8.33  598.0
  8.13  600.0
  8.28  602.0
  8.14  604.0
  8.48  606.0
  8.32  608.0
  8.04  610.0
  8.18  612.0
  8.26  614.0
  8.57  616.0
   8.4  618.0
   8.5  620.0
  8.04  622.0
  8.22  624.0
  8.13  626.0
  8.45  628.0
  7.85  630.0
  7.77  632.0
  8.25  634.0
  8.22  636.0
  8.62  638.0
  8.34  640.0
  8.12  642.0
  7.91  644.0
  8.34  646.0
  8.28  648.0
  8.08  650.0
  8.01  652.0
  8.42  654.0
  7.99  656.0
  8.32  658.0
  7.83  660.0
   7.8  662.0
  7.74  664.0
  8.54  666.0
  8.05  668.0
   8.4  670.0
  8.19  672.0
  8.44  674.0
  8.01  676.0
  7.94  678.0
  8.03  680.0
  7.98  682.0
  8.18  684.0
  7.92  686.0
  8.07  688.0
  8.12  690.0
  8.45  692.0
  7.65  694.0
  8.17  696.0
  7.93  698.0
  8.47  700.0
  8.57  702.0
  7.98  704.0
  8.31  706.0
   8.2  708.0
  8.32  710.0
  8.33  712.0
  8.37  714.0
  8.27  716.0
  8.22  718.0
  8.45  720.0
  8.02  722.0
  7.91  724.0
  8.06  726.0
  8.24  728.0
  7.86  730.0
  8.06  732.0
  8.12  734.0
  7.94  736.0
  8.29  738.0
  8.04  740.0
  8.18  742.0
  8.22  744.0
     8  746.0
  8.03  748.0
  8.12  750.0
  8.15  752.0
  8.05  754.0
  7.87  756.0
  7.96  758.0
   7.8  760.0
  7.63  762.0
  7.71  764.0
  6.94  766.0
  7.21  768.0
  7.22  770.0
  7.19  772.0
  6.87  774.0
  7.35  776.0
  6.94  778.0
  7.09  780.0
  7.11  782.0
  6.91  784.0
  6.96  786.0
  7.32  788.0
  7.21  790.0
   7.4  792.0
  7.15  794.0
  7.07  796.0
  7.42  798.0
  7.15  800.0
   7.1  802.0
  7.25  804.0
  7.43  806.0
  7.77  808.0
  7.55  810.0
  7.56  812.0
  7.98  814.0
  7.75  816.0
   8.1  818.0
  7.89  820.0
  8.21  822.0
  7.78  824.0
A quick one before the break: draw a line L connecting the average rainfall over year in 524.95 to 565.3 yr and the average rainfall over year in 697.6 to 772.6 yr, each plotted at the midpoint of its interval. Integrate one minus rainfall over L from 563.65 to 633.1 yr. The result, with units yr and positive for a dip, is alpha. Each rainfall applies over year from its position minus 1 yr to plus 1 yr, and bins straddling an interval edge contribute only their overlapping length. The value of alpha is -0.2 yr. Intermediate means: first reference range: 8.37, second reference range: 8.01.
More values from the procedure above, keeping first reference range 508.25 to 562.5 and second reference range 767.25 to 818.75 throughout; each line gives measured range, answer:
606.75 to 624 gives -0.5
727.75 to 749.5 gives -1.6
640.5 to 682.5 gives -1.5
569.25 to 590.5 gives -0.5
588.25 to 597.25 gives -0.1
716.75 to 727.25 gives -0.7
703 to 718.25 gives -1.2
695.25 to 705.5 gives -0.7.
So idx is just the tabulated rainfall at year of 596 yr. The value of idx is 8.26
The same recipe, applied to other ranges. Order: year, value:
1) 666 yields 8.54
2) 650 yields 8.08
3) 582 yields 8.54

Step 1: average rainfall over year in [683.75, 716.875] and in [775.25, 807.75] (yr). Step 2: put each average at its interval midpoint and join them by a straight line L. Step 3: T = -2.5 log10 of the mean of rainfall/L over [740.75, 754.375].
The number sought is -0.06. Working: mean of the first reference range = 8.19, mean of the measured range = 8.11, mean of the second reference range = 7.19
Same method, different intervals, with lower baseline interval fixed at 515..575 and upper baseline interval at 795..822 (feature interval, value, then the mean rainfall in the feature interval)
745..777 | 0.012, 7.63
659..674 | -0.013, 8.1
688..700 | -0.024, 8.1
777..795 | 0.076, 7.12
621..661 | -0.010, 8.16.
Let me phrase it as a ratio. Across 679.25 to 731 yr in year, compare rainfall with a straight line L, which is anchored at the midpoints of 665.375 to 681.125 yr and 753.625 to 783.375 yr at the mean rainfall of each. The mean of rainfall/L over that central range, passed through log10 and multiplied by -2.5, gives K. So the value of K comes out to -0.03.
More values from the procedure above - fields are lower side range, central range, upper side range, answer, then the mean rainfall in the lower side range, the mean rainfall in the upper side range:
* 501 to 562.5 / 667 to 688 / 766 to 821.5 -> -0.04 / 8.38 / 7.33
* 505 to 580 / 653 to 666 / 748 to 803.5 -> -0.02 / 8.38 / 7.38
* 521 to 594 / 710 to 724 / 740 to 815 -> -0.07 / 8.35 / 7.49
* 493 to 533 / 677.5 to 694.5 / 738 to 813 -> -0.04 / 8.38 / 7.5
